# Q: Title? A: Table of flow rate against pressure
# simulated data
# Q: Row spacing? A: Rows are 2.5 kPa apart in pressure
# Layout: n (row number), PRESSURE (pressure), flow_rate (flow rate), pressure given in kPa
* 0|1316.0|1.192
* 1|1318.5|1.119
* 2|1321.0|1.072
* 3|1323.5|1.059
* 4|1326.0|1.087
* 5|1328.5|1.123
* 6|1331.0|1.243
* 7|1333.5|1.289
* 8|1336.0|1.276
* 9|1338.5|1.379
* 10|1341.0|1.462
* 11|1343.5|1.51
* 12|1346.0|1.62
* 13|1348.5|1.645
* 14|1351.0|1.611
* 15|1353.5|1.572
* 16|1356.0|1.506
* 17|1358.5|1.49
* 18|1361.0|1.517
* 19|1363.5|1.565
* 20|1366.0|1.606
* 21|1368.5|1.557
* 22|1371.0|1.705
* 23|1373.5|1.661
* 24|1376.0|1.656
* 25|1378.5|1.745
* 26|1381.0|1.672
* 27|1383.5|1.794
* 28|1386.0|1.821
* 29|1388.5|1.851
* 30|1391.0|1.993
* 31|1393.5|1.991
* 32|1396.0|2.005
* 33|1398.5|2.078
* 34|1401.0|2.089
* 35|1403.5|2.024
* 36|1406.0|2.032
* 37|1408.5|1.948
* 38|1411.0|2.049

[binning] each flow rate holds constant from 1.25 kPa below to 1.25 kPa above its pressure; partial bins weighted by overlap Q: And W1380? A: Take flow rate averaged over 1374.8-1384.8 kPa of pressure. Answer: 1.72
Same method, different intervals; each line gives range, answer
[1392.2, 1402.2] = 2.04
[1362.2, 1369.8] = 1.58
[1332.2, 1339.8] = 1.32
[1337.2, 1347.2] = 1.49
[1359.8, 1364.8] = 1.54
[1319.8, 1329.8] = 1.09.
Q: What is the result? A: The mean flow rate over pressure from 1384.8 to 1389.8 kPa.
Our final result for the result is 1.84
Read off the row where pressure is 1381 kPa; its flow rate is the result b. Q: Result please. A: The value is 1.672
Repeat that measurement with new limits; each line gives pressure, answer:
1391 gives 1.993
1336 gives 1.276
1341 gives 1.462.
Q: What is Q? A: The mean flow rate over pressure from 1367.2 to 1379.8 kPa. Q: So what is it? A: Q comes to 1.66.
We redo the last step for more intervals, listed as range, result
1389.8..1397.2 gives 2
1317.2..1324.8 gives 1.08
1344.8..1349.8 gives 1.63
